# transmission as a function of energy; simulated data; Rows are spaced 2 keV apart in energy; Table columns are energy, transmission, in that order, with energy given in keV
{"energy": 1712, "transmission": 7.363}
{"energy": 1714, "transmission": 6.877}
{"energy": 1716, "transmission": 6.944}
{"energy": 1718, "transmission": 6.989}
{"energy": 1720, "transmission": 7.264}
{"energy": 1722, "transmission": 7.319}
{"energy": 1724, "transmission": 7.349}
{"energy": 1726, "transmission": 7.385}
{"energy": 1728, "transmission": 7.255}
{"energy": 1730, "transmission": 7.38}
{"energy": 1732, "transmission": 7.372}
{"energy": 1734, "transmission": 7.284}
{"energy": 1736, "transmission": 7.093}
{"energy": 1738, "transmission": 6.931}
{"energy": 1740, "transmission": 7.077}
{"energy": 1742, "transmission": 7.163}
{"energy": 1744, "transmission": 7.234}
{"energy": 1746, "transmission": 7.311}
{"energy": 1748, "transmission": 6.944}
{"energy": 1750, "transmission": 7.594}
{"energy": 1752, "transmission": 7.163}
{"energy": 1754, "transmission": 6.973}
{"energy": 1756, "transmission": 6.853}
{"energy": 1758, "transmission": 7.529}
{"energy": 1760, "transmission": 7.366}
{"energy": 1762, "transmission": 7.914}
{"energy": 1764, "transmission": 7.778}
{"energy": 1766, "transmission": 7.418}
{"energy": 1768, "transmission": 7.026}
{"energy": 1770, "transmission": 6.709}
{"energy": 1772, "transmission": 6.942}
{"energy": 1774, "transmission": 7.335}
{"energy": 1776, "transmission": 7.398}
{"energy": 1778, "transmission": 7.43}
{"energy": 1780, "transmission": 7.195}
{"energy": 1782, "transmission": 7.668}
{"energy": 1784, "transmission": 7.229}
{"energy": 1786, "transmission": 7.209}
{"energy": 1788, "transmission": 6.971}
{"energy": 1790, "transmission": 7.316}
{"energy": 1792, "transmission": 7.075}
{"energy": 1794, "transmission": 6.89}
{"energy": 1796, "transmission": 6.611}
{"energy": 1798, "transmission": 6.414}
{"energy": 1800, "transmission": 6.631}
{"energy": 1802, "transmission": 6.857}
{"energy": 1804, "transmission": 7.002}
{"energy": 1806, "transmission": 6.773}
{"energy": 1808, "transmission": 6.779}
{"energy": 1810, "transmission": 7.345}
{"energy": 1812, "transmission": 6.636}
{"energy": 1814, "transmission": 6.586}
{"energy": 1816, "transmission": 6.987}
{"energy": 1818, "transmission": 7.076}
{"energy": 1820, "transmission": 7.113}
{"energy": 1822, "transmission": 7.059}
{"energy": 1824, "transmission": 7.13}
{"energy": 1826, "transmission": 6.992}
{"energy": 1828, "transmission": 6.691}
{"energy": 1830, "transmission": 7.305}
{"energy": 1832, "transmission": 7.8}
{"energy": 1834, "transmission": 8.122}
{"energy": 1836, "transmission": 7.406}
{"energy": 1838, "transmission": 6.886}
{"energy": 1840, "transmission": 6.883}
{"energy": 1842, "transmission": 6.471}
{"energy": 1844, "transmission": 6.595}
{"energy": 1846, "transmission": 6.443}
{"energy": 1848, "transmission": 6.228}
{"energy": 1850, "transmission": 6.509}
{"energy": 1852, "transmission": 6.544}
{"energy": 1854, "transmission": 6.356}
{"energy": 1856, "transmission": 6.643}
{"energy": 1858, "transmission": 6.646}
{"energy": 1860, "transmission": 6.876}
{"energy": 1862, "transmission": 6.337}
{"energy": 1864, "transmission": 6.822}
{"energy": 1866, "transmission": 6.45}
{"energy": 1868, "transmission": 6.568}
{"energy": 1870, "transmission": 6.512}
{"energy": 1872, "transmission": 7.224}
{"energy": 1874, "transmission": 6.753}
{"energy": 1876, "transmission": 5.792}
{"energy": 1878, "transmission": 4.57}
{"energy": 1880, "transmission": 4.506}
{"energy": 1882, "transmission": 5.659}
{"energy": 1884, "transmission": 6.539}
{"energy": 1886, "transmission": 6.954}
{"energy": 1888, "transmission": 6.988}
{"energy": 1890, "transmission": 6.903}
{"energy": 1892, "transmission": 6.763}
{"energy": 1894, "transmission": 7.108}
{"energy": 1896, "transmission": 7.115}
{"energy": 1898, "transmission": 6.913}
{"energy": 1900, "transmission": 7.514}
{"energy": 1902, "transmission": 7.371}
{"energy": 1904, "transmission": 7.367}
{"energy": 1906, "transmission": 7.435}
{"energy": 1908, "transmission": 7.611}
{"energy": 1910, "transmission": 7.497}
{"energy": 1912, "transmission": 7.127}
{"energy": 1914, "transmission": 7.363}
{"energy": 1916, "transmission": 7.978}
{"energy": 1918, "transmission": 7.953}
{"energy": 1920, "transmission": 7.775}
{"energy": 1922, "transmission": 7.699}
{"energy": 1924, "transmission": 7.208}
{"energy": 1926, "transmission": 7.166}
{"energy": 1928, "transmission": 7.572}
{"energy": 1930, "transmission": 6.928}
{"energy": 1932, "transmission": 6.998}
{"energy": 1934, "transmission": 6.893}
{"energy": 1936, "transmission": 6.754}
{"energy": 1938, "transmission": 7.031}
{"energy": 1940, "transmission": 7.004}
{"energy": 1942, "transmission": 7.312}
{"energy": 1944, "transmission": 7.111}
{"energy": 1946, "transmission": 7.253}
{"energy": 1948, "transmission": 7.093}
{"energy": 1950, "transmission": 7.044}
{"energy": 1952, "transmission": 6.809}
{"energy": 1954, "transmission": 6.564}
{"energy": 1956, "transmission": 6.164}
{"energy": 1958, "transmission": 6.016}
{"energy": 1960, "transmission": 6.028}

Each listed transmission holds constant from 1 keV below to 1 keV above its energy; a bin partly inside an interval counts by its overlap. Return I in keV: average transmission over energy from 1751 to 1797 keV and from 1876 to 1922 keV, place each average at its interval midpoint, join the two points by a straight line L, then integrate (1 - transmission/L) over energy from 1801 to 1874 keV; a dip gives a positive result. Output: 2.37 keV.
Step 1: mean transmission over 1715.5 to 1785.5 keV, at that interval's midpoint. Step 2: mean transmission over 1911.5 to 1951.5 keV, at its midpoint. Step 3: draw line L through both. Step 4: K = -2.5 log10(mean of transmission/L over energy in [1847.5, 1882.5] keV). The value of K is 0.16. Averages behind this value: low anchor 7.25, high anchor 7.26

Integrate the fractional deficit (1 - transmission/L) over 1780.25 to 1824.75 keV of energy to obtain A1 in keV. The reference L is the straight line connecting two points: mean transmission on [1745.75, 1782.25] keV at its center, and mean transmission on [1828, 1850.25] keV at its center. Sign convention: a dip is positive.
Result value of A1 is 0.94 keV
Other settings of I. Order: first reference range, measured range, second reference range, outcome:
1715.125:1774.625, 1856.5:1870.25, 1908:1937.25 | 1.3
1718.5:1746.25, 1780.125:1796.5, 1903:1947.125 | 0.3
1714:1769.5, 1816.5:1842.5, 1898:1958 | 0.2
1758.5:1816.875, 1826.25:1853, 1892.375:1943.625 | 1.0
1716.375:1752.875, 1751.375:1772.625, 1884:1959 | -0.1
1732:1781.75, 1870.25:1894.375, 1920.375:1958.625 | 2.7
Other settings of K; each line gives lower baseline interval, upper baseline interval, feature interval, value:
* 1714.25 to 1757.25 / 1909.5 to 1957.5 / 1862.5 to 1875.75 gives 0.08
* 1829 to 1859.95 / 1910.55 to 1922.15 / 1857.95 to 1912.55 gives 0.09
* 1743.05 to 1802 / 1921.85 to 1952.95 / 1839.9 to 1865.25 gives 0.09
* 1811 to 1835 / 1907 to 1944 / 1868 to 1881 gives 0.21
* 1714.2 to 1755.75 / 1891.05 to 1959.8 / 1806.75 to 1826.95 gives 0.03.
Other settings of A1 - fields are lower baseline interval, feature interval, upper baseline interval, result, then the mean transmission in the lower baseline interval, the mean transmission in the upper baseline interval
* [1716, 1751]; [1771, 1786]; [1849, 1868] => -0.7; 7.22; 6.58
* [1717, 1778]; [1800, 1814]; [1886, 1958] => 0.7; 7.25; 7.16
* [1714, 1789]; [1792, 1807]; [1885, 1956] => 1.0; 7.24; 7.19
